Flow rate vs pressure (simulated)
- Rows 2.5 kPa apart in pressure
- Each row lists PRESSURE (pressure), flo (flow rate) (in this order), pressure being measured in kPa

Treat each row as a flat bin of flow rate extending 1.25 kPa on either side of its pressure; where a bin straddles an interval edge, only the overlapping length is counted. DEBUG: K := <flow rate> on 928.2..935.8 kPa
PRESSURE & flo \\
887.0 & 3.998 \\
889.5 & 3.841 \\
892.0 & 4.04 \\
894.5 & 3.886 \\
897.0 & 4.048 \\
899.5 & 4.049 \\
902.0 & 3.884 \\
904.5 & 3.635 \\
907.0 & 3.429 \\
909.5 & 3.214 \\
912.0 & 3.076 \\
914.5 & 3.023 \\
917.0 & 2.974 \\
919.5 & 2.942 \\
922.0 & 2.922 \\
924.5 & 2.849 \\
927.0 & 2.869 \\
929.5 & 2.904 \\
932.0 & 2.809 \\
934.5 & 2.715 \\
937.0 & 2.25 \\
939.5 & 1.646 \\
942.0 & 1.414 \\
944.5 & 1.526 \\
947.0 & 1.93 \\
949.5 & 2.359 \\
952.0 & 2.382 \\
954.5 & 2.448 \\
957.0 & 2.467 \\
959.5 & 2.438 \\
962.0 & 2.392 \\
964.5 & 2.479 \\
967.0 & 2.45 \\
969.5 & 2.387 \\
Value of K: 2.81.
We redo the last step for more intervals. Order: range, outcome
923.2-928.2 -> 2.86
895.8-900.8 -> 4.05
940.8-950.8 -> 1.81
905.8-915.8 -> 3.18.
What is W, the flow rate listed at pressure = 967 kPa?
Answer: 2.45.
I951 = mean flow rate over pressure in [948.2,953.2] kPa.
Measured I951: 2.37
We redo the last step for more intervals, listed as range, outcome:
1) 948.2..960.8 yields 2.42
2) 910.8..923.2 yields 2.99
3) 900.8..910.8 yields 3.54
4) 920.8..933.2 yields 2.87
